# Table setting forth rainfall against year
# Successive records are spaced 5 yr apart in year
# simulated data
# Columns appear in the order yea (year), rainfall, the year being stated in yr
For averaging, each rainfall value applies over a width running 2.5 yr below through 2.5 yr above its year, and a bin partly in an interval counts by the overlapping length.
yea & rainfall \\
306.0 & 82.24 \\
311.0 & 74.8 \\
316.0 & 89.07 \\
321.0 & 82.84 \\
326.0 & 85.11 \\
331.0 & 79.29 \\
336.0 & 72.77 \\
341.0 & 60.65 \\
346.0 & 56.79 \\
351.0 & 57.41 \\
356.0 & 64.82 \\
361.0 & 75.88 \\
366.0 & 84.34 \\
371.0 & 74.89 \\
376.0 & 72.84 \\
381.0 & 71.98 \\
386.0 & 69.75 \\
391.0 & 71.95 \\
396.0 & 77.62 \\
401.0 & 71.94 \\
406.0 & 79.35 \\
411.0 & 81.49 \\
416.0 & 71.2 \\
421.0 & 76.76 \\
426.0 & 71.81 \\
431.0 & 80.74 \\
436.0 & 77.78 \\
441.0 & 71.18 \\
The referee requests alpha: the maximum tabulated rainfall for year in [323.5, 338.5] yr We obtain 85.11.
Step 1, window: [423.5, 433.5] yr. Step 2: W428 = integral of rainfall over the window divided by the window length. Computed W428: 76.3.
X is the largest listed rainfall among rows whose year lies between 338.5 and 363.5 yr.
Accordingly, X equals 75.88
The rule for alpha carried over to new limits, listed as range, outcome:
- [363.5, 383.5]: 84.34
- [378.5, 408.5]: 79.35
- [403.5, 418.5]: 81.49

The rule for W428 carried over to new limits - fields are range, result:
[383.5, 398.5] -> 73.1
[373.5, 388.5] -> 71.5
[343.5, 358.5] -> 59.7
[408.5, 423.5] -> 76.5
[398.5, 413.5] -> 77.6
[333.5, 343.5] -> 66.7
